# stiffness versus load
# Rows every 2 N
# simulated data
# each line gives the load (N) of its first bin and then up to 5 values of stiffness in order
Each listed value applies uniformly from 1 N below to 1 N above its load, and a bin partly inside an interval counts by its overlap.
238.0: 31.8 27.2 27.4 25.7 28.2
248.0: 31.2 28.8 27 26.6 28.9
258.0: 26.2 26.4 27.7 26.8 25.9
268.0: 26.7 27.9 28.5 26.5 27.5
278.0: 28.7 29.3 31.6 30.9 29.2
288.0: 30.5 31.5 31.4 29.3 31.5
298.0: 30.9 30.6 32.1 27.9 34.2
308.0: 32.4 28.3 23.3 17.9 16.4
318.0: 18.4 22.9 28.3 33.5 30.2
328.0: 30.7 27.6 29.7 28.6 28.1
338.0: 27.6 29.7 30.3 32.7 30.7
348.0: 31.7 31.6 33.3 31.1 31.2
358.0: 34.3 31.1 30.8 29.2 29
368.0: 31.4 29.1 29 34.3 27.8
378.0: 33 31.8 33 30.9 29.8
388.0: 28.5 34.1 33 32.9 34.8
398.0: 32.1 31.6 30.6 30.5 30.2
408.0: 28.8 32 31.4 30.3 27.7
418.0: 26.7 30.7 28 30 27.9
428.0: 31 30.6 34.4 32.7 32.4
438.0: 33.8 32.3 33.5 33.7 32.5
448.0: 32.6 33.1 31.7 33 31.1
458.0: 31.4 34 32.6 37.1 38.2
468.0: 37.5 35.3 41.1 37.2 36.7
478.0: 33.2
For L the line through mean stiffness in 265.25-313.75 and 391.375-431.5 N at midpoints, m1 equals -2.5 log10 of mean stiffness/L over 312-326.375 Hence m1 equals 0.24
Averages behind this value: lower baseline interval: 29.3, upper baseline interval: 30.6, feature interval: 23.6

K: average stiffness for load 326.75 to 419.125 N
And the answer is 30.7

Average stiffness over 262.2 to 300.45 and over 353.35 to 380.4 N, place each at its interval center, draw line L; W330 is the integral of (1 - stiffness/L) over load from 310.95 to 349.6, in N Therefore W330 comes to 3.6 N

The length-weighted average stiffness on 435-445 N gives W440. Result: 33.1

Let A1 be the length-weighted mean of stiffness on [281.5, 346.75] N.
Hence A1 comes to 28.7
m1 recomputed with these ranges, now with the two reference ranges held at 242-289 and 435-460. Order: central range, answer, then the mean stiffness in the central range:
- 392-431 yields 0.04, 30.5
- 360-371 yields 0.02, 30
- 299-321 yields 0.13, 25.9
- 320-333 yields 0.01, 29.5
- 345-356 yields -0.05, 31.6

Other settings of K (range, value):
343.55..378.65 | 31.1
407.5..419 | 29.5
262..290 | 28.5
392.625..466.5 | 31.8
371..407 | 31.5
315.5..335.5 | 26.9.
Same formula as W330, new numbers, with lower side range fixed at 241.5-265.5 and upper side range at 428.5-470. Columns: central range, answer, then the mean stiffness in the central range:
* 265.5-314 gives -1.0 N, 29.2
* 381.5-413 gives 0.4 N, 31.5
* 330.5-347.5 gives 0.3 N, 29.7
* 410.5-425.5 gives 1.5 N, 29.3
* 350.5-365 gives -0.4 N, 31.6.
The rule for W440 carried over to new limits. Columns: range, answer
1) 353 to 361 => 31.9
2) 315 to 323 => 21.5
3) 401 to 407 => 30.4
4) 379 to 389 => 30.8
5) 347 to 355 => 31.9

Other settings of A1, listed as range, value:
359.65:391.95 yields 30.9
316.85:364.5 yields 29.7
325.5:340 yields 28.9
